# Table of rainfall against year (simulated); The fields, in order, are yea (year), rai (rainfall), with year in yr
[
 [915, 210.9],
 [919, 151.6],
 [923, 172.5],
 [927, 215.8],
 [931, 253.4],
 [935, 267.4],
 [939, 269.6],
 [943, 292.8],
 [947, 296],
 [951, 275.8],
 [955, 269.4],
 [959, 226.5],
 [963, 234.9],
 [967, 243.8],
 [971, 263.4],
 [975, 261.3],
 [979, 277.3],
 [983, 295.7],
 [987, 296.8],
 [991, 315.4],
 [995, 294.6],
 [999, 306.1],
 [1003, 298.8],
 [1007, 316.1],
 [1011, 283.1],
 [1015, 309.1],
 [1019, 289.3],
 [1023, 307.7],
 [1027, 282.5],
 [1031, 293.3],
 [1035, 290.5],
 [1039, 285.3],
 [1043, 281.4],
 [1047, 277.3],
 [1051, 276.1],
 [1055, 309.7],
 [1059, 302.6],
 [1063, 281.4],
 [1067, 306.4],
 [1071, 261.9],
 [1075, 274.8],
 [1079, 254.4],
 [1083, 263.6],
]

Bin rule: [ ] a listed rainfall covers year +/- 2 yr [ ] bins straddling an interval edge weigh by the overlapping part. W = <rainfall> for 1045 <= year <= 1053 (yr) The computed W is 277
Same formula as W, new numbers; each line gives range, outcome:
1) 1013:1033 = 296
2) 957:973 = 242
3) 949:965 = 252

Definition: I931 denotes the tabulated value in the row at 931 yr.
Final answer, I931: 253.4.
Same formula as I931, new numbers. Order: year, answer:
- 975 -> 261.3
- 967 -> 243.8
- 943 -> 292.8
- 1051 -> 276.1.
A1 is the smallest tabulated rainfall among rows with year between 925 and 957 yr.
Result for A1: 215.8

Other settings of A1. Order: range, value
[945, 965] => 226.5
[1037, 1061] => 276.1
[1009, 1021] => 283.1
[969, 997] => 261.3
